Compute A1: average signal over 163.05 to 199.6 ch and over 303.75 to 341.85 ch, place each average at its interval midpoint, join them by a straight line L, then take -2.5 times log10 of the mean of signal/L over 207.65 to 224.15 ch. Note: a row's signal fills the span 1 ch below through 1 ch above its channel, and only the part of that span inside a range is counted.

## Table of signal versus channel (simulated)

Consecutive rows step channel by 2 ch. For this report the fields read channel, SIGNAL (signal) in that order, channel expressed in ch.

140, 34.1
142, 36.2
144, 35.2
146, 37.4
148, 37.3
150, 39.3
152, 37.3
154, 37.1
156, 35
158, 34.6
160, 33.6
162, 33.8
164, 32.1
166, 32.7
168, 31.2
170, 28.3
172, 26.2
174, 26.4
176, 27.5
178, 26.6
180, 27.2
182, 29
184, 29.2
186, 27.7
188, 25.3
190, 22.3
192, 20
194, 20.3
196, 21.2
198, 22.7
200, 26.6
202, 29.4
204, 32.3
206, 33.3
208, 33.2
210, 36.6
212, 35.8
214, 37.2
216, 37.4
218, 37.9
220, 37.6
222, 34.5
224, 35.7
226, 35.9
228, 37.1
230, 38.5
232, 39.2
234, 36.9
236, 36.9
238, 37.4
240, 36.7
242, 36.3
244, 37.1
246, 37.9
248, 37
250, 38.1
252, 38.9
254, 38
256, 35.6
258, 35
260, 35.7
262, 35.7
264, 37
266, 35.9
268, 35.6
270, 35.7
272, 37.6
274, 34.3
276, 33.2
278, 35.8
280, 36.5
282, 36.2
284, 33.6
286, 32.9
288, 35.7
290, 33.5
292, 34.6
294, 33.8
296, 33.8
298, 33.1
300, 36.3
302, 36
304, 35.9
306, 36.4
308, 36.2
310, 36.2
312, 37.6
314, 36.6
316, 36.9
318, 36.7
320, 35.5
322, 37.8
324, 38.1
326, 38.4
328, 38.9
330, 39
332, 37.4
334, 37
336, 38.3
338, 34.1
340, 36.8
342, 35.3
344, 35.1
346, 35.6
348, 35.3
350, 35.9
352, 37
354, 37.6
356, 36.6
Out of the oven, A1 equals -0.24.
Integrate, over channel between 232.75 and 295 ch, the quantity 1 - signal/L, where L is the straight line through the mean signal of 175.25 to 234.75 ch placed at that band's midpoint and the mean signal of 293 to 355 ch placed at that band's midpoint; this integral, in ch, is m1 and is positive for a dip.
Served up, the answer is -4.2 ch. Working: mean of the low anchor 31.1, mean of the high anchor 36.4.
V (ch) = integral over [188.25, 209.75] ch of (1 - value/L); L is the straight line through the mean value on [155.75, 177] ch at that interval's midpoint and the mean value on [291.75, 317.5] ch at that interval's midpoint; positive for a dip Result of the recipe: 3.8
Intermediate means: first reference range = 30.9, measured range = 26.5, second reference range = 35.7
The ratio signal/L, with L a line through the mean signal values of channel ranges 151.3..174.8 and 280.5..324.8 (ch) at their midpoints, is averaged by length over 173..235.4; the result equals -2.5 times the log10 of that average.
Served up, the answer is 0.08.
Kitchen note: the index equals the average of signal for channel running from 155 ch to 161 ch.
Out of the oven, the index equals 34.4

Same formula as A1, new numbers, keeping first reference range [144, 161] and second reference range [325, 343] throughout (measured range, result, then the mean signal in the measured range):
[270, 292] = 0.06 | 35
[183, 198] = 0.47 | 23.6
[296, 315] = 0.04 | 35.9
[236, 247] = -0.01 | 37.1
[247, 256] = -0.03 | 37.7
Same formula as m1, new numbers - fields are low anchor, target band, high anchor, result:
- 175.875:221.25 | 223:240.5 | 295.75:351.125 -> -3.3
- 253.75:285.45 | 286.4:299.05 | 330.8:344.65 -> 0.6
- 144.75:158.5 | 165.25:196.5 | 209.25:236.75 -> 8.9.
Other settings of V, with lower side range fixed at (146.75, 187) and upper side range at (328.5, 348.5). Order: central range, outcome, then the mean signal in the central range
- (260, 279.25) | -0.63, 35.7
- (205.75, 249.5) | -4.41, 36.7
